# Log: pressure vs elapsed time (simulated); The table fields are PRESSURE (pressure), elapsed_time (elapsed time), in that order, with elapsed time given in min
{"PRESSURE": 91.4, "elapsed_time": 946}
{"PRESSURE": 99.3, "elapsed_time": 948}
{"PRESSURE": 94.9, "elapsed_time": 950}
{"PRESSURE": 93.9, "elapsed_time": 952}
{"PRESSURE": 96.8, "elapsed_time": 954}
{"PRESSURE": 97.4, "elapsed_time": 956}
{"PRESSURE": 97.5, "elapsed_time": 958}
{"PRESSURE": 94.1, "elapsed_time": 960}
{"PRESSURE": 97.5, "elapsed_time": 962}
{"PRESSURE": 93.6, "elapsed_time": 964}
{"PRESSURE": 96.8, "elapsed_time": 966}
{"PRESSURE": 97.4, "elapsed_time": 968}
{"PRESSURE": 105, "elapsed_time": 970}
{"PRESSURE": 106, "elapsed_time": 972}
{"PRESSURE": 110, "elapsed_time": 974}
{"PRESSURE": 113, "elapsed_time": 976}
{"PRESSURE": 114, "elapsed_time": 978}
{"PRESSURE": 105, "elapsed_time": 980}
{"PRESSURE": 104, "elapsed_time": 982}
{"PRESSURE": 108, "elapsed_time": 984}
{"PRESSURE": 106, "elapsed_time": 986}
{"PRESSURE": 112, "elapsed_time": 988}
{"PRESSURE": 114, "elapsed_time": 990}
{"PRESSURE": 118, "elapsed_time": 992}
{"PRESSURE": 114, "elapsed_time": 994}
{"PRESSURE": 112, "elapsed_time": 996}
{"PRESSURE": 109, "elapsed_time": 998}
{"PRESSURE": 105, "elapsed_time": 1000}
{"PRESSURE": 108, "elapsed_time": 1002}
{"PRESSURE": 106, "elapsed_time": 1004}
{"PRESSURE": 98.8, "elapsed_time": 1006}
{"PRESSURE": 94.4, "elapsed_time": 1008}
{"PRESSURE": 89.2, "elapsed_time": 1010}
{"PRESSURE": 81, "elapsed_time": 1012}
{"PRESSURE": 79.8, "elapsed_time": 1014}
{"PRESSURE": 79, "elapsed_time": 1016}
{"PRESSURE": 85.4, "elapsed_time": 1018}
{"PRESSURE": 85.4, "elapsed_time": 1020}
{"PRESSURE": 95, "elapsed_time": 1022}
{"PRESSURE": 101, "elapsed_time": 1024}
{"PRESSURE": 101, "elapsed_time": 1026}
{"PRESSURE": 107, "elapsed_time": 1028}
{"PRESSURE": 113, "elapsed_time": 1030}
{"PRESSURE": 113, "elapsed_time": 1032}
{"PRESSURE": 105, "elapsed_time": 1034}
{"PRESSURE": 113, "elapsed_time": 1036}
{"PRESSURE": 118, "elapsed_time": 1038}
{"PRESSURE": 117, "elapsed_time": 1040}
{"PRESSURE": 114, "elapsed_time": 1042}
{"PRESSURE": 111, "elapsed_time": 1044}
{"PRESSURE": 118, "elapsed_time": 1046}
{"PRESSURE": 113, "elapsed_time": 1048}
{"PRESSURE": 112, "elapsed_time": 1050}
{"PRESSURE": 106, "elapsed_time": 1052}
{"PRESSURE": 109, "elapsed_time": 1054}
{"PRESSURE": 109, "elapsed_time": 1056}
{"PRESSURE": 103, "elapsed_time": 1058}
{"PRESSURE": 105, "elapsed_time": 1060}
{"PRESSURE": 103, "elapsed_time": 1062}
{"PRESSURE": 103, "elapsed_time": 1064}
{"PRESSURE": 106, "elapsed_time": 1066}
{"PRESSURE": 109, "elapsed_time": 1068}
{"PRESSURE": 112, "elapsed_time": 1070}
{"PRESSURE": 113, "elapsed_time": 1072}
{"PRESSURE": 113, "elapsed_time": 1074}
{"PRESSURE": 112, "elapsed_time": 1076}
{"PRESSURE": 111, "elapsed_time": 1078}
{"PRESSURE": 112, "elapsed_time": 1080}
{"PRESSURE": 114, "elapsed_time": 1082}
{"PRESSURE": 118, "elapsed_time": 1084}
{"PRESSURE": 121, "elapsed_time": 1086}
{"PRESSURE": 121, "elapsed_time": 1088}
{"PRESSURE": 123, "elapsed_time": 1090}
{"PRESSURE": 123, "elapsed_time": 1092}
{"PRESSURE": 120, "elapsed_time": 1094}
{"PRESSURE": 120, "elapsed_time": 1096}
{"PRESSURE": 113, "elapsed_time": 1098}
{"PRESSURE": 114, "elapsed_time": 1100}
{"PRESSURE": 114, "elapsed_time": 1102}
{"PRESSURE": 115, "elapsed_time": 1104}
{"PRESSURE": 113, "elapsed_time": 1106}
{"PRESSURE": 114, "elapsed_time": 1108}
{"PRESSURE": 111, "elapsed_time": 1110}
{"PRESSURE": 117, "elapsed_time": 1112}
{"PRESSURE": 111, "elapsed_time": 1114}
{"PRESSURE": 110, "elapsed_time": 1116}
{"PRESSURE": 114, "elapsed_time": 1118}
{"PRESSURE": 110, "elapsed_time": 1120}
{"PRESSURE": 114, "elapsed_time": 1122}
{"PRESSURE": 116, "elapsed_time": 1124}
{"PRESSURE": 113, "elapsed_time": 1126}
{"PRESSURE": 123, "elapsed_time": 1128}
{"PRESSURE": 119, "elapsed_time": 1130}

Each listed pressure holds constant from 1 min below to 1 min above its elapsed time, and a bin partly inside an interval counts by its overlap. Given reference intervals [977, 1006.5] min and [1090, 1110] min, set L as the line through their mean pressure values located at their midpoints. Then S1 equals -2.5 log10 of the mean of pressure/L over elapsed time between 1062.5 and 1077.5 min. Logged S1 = 0.05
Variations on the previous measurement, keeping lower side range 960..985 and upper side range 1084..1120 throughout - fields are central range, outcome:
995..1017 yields 0.110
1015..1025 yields 0.211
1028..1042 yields -0.030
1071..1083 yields 0.011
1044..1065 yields 0.032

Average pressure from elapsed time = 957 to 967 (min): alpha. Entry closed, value 95.9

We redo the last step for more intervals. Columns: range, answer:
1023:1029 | 103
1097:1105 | 114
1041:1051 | 114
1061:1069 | 105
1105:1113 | 114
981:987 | 106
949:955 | 95.2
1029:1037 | 111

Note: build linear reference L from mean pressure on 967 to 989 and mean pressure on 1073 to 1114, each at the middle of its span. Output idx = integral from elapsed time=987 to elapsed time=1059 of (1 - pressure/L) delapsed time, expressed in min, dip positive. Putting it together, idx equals 3.9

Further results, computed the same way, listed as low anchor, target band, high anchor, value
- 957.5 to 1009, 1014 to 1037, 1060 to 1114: 2.1 min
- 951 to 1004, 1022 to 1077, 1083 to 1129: 0.9 min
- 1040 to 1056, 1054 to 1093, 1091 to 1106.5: 0.8 min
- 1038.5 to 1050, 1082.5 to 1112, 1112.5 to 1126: -1.0 min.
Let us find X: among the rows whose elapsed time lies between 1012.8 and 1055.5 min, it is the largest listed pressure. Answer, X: 118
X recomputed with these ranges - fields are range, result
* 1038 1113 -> 123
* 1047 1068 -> 113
